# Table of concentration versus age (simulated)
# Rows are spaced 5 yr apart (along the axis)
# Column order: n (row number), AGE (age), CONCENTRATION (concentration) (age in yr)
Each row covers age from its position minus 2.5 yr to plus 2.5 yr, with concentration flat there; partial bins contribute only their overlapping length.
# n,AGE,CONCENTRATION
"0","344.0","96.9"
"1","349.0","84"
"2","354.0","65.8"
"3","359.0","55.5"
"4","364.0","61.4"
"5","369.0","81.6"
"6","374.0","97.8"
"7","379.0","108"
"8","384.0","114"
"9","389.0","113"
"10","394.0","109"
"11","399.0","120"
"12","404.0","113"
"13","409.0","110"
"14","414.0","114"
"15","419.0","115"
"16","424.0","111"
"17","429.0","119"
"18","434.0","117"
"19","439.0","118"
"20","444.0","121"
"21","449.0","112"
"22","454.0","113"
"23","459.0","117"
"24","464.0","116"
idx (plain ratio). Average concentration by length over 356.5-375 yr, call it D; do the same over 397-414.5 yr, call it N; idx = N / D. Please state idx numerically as 1.58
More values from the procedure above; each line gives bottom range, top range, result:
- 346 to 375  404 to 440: 1.56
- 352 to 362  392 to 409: 1.88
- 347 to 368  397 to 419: 1.70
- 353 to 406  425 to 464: 1.22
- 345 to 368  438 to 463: 1.67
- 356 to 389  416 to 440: 1.31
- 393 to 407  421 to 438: 1.01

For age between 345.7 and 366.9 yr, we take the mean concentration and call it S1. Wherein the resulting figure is 68.1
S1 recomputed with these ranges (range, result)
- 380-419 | 113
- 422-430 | 114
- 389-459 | 115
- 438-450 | 118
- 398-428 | 114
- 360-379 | 82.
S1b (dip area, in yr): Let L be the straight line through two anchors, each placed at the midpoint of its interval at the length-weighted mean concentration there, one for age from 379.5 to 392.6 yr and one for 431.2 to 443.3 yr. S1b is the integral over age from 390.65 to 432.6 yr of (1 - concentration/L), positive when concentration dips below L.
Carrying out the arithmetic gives 0.4 yr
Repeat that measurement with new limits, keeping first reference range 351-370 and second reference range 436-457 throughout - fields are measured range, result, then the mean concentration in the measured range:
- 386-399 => -4.4 yr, 113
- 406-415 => -1.6 yr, 112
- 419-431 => -1.3 yr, 115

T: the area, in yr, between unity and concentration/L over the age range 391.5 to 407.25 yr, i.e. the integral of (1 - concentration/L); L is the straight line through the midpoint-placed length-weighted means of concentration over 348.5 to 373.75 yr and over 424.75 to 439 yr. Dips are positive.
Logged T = -2.9 yr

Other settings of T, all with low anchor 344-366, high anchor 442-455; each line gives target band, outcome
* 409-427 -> -2.2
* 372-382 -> -2.8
